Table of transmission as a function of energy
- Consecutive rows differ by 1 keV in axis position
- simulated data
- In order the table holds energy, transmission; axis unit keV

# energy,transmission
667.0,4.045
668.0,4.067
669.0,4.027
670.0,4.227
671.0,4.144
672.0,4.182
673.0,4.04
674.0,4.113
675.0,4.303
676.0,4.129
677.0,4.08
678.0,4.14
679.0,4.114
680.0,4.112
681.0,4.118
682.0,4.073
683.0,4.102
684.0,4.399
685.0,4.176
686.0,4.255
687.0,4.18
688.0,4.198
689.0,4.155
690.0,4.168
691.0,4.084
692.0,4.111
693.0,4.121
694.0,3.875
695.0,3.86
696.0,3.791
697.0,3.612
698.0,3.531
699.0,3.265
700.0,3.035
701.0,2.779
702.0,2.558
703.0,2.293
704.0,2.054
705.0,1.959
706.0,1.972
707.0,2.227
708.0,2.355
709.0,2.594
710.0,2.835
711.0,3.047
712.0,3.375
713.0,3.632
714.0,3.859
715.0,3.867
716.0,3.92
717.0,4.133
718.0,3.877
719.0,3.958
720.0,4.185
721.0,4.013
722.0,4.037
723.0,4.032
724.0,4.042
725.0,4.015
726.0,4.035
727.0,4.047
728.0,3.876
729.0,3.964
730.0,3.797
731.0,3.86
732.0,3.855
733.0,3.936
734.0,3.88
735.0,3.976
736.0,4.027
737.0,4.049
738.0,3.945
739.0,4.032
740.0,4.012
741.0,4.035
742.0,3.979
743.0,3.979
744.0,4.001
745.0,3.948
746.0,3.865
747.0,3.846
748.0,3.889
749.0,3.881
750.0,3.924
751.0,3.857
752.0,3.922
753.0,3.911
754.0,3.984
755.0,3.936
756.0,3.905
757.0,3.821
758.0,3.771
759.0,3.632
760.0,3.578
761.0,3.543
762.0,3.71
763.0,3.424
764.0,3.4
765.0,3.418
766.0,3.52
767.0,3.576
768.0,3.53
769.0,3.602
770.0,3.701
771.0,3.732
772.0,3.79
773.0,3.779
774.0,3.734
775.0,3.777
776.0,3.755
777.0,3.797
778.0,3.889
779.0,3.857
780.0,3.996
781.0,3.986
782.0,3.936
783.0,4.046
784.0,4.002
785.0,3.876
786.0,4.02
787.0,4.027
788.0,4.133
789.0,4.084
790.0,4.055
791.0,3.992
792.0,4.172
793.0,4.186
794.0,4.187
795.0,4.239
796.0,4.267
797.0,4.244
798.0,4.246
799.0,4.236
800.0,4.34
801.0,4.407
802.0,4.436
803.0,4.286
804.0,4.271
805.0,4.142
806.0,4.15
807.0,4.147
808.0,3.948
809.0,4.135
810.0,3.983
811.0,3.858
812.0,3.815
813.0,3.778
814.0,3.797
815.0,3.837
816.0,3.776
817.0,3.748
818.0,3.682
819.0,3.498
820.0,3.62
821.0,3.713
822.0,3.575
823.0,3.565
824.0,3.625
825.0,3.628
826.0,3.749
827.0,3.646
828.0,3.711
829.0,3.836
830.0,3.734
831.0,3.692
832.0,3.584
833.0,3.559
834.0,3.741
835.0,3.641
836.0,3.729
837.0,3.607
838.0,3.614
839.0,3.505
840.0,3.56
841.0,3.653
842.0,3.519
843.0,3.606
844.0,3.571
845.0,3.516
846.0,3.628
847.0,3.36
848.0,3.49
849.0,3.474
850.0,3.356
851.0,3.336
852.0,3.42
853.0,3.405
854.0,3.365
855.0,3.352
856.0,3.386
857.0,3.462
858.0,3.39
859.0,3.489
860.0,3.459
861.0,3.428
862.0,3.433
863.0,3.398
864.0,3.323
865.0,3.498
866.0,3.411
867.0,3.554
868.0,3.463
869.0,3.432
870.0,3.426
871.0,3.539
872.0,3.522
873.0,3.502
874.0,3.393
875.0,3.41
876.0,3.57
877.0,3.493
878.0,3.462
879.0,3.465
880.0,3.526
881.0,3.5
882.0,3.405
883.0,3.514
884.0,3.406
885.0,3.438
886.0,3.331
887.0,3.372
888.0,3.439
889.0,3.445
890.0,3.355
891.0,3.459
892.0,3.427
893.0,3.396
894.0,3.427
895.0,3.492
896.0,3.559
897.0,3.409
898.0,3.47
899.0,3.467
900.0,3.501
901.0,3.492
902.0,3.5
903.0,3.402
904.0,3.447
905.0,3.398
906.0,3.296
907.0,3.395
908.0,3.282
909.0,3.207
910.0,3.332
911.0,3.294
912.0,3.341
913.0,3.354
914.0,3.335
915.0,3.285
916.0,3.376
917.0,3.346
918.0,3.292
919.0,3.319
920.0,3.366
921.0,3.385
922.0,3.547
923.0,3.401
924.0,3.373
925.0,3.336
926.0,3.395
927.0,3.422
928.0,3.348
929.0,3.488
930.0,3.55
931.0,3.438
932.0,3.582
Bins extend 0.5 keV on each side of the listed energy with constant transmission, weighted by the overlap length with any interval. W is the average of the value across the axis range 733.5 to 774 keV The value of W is 3.81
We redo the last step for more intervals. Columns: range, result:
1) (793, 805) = 4.28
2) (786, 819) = 4.07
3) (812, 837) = 3.69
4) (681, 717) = 3.46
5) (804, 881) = 3.6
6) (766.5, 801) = 3.97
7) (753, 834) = 3.87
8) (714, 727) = 4.01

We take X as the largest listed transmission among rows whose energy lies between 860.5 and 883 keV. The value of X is 3.57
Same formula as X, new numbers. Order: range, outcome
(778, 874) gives 4.436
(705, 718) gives 4.133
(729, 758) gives 4.049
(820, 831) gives 3.836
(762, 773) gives 3.79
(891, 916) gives 3.559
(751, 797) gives 4.267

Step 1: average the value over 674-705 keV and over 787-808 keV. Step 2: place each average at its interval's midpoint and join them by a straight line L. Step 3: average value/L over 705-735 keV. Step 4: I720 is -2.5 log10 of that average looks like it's 0.08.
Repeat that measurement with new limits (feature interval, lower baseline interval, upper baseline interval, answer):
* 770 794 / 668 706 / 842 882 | -0.10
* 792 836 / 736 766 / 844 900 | -0.08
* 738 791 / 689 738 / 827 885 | -0.09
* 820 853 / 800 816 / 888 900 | 0.08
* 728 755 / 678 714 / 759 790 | -0.08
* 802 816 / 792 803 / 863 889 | 0.04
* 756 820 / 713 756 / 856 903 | -0.04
